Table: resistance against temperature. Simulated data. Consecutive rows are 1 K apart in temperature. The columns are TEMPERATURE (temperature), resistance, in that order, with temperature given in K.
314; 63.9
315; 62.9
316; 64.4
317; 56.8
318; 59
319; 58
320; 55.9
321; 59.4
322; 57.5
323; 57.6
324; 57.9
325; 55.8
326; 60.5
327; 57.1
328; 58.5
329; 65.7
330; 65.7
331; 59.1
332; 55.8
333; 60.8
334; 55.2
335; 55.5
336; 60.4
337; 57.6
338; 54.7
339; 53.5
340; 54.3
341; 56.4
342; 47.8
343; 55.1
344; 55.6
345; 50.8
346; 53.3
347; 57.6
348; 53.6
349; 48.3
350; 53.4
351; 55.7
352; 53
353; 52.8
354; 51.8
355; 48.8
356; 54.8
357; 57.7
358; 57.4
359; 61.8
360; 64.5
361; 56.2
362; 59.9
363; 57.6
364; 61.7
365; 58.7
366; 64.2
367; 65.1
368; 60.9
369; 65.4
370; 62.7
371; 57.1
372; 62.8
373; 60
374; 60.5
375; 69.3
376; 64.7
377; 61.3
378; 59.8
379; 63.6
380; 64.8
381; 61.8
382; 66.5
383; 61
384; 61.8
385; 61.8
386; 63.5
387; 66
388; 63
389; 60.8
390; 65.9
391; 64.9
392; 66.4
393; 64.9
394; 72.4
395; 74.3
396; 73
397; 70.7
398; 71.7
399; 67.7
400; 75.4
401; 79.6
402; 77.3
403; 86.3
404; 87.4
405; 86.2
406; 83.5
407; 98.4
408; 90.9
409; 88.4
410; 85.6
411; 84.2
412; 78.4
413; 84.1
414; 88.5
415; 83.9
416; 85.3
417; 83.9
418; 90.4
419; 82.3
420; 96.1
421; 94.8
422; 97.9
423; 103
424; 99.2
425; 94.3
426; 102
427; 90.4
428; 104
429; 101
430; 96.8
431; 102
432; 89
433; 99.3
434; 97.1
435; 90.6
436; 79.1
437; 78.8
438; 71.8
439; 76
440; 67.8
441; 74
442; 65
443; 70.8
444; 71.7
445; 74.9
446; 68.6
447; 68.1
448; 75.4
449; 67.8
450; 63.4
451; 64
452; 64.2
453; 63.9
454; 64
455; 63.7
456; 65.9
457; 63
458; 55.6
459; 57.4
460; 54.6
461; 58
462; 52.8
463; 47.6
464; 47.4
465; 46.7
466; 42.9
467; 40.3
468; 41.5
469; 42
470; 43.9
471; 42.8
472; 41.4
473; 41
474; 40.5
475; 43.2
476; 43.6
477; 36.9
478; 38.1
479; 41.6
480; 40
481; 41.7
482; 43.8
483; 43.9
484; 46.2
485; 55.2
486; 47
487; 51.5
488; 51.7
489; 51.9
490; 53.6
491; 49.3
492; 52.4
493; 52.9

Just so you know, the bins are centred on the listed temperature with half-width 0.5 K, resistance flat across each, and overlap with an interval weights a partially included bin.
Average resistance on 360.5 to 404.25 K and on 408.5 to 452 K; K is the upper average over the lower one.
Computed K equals 1.28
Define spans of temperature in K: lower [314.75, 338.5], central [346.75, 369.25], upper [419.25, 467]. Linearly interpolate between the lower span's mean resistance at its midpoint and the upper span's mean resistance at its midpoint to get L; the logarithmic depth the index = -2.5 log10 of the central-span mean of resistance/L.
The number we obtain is 0.11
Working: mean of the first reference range 58.8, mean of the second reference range 75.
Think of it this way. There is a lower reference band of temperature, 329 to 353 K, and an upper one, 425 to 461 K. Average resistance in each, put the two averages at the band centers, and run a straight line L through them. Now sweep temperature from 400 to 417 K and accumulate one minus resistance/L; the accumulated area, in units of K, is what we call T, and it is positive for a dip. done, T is -3.9 K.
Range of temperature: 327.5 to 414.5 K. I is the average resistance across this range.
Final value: 64.5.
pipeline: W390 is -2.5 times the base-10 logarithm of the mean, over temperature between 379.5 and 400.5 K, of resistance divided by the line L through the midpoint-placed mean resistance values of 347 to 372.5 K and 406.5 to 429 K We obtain 0.13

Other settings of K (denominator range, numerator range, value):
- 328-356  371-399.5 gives 1.18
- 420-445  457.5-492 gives 0.53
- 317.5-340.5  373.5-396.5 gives 1.12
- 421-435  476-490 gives 0.47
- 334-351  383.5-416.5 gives 1.40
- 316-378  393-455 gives 1.41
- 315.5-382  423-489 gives 1.09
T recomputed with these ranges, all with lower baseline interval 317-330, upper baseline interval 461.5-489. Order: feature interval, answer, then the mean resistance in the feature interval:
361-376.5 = -2.1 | 61.9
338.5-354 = 0.9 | 53.4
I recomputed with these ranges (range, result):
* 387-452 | 81.2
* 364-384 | 62.6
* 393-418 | 81.4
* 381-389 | 63.1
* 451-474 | 51.9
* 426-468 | 70.6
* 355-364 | 58.3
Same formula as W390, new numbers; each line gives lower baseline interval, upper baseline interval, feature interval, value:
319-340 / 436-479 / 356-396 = -0.09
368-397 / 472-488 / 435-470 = -0.24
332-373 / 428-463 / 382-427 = -0.21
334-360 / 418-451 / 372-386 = 0.05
